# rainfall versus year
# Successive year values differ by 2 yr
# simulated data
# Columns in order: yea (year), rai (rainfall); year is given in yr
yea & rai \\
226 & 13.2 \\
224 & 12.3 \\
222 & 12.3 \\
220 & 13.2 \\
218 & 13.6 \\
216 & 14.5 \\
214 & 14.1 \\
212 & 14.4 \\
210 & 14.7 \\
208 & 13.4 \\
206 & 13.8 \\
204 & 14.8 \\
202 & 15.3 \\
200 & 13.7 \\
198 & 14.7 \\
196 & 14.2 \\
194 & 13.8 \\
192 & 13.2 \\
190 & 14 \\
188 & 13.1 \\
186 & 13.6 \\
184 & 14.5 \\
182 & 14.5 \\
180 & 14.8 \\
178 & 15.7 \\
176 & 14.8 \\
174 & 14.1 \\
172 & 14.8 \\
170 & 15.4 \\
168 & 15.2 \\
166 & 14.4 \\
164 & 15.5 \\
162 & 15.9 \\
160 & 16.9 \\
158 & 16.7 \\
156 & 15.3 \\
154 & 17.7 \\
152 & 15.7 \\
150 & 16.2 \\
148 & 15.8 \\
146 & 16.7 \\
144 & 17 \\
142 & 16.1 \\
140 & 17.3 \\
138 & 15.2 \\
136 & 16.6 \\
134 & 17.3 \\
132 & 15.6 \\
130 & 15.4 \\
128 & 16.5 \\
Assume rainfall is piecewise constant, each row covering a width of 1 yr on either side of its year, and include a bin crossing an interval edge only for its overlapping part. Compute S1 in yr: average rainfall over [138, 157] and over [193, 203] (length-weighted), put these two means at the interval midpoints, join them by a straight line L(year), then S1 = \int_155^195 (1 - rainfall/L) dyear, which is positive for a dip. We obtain 1.2 yr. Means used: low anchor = 16.4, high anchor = 14.3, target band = 14.8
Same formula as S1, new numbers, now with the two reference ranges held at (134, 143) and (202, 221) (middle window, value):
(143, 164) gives -0.5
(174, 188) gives 0.5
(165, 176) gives 0.4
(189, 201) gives 0.6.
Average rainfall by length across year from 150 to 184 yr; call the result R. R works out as 15.5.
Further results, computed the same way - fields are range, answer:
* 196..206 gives 14.5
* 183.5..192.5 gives 13.7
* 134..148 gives 16.5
